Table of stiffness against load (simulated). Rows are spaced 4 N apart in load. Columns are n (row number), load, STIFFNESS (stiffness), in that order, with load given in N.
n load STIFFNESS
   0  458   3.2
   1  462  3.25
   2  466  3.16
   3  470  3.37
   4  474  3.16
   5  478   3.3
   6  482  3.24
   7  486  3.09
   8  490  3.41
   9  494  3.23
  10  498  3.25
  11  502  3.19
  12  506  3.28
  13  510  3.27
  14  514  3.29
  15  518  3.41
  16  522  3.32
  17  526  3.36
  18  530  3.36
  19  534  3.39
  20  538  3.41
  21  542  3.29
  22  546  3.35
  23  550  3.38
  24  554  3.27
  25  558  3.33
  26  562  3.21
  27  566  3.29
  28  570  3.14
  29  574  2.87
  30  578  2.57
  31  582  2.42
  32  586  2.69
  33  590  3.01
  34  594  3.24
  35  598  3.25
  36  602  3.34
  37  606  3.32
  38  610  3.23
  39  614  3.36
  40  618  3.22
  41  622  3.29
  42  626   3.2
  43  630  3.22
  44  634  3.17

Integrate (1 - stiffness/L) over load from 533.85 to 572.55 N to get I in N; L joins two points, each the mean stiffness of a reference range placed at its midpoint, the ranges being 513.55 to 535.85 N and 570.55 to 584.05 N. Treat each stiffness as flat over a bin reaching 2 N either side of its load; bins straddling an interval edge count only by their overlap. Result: -4.0 N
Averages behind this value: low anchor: 3.36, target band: 3.3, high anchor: 2.68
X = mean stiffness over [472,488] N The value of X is 3.2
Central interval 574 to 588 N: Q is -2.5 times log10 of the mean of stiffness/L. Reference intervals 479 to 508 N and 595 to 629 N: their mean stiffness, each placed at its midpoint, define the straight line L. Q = 0.25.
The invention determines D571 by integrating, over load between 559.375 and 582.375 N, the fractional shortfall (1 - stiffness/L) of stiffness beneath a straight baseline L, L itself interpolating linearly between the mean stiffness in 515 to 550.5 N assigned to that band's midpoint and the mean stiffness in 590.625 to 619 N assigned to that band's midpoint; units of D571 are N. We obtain 2.4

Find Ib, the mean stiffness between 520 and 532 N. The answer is 3.35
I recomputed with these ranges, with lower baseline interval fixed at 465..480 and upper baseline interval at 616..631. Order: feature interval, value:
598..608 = -0.2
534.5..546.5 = -0.4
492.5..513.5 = 0.0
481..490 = 0.1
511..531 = -0.6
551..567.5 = -0.2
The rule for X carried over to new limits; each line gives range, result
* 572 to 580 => 2.72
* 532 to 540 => 3.4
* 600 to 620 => 3.29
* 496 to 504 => 3.22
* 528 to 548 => 3.36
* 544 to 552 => 3.37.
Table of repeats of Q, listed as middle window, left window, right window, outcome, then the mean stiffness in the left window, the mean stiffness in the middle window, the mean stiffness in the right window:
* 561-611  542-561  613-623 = 0.090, 3.32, 3.04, 3.28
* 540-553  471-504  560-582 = -0.100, 3.24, 3.33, 2.96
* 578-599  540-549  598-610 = 0.153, 3.33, 2.87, 3.3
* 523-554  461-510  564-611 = -0.075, 3.25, 3.36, 3.03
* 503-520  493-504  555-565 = -0.024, 3.22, 3.31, 3.27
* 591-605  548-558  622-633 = 0.001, 3.33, 3.26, 3.22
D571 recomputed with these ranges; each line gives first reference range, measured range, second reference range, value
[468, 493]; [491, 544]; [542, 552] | -0.05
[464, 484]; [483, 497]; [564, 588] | -0.28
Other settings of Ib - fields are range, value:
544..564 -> 3.31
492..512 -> 3.24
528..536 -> 3.38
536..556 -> 3.34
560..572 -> 3.21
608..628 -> 3.26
